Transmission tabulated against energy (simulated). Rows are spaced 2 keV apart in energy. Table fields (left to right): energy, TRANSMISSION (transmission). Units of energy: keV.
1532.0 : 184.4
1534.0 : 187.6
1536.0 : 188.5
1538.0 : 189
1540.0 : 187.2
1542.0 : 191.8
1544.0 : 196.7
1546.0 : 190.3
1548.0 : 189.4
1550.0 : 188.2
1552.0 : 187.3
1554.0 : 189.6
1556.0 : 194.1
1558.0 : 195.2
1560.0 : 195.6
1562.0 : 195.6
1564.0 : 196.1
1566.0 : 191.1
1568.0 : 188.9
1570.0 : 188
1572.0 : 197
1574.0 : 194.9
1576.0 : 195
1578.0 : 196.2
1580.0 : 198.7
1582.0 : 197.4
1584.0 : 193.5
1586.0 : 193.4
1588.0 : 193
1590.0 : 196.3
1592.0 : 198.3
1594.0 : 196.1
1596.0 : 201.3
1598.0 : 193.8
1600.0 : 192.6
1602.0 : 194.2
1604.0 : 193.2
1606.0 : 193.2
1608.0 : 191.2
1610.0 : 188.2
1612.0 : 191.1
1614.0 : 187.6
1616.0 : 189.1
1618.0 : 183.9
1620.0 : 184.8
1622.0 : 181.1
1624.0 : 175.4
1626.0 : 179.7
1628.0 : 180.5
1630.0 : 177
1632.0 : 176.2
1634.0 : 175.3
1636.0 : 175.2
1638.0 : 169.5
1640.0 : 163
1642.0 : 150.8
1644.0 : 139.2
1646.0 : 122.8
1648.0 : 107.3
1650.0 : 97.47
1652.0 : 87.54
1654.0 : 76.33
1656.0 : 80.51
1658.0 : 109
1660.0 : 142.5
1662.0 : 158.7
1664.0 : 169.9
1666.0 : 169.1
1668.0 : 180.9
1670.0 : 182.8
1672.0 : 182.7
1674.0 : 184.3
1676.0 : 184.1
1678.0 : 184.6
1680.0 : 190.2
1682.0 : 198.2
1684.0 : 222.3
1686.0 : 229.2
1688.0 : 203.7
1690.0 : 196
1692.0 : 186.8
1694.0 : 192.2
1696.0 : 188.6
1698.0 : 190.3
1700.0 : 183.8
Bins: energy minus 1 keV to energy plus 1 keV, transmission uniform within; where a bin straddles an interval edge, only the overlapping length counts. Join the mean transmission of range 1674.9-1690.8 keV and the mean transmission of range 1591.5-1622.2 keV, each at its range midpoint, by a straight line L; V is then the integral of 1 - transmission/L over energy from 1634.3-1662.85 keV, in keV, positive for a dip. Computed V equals 9.9 keV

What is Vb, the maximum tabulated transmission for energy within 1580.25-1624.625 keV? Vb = 201.3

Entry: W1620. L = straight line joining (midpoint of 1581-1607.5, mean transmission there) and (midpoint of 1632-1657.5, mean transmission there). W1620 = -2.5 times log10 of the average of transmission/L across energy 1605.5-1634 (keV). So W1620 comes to -0.137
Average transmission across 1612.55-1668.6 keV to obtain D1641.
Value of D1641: 153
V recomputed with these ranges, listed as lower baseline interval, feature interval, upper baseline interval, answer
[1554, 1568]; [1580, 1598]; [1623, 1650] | -1.5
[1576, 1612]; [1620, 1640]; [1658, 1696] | 1.5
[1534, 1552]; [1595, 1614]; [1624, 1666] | -3.7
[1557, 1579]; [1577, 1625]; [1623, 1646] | -3.0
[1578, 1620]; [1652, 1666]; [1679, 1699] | 5.2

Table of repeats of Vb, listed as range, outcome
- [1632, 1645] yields 176.2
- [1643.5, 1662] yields 158.7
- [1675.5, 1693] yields 229.2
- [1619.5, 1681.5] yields 190.2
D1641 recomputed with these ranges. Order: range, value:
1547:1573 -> 192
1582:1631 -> 190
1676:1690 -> 203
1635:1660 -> 124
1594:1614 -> 193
